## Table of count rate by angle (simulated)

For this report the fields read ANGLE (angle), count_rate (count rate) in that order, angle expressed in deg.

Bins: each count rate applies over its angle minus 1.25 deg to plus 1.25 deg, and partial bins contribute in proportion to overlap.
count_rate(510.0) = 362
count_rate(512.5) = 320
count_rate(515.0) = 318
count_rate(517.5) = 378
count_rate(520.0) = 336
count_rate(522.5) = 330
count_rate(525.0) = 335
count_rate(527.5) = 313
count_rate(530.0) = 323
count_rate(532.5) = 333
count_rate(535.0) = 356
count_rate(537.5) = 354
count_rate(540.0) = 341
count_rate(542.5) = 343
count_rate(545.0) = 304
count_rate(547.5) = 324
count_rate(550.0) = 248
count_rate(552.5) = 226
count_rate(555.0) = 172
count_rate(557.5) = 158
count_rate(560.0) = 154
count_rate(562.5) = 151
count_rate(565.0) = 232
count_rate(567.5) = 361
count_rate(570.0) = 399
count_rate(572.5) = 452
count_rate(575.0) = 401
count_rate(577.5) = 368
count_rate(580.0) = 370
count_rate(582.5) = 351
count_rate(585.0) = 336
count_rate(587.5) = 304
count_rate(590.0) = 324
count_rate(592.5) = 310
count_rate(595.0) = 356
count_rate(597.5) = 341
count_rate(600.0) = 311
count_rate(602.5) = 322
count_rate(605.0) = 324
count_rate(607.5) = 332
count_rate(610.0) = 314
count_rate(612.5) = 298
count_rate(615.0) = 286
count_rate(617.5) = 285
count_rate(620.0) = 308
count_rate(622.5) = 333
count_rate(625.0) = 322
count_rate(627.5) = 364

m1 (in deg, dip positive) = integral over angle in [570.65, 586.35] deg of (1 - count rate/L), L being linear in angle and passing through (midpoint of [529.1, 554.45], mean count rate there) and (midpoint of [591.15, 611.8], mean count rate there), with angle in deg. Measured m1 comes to -2.9 deg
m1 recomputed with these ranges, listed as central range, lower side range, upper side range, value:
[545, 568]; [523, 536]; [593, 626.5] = 7.2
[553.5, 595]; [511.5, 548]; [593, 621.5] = 2.5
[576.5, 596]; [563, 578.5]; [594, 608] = 0.3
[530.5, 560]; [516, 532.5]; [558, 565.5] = -4.2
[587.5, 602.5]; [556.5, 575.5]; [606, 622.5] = -1.4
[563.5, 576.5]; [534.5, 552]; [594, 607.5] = -1.6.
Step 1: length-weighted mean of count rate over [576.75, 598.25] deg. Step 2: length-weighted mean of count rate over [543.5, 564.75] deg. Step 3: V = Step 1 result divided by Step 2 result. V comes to 1.5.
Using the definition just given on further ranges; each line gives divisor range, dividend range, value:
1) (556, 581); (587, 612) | 1.07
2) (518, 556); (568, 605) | 1.13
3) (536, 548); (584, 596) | 0.97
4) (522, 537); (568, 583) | 1.17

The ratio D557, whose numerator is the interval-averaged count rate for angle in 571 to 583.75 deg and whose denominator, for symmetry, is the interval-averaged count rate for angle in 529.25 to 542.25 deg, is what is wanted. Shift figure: 1.14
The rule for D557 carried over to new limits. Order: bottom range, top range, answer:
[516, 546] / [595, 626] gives 0.94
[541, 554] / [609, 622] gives 1.04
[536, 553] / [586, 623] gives 1.02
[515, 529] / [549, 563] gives 0.55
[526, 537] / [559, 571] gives 0.78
